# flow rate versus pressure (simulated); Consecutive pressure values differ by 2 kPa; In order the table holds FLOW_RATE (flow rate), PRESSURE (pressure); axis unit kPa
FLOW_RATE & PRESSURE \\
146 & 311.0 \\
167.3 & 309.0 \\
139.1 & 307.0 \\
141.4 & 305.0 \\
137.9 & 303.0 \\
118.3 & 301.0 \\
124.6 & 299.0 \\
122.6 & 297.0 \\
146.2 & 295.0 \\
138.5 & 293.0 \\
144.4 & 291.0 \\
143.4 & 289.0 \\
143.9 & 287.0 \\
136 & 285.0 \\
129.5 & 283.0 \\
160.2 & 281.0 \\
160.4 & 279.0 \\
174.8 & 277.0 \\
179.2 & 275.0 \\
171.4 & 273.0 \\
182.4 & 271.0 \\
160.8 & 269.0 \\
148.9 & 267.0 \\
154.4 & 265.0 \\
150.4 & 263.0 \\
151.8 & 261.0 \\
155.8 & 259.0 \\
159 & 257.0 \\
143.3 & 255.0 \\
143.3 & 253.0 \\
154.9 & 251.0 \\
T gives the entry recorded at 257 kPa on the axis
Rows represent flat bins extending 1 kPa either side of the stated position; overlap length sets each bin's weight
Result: 159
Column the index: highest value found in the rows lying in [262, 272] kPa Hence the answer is 182.4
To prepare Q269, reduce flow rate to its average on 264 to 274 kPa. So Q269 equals 164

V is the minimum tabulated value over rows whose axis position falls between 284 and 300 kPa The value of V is 122.6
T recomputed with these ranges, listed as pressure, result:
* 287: 143.9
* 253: 143.3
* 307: 139.1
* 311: 146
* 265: 154.4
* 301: 118.3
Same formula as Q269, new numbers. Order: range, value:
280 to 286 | 142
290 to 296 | 143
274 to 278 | 177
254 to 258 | 151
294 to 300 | 131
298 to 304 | 127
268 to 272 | 172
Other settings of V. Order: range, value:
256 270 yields 148.9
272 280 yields 160.4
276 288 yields 129.5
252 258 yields 143.3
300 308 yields 118.3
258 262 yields 151.8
